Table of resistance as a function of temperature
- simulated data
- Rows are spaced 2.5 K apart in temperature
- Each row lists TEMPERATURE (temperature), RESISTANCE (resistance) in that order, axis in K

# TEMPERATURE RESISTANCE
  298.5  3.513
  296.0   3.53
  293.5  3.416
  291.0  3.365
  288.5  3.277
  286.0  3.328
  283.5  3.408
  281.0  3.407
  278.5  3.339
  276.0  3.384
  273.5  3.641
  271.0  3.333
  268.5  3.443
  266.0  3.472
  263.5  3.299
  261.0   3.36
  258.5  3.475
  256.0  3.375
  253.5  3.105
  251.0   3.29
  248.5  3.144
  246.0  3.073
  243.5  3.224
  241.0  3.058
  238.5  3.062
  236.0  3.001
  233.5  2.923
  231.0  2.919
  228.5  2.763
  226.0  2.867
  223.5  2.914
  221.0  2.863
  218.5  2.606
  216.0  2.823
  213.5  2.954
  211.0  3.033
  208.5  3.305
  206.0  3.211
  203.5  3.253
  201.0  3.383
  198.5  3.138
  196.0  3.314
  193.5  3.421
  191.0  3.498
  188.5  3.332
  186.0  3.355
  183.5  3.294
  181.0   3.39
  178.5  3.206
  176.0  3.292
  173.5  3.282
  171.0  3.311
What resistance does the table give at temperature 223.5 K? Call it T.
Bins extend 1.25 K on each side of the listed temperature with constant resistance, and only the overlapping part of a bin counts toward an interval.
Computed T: 2.914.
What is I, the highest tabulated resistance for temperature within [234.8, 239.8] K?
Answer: 3.062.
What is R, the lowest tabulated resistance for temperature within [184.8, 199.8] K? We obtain 3.138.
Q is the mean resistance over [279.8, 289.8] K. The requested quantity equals 3.35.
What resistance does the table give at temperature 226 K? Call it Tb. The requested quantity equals 2.867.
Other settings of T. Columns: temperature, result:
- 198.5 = 3.138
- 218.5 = 2.606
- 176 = 3.292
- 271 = 3.333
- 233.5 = 2.923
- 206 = 3.211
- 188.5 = 3.332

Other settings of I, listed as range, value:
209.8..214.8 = 3.033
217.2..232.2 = 2.919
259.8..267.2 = 3.472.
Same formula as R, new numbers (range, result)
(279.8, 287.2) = 3.328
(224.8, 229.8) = 2.763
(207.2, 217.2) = 2.823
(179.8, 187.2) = 3.294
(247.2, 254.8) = 3.105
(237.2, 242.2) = 3.058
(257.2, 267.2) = 3.299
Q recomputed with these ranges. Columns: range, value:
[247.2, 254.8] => 3.18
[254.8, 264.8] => 3.38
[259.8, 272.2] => 3.38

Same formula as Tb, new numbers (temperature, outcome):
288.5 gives 3.277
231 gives 2.919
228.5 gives 2.763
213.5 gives 2.954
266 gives 3.472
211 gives 3.033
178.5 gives 3.206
